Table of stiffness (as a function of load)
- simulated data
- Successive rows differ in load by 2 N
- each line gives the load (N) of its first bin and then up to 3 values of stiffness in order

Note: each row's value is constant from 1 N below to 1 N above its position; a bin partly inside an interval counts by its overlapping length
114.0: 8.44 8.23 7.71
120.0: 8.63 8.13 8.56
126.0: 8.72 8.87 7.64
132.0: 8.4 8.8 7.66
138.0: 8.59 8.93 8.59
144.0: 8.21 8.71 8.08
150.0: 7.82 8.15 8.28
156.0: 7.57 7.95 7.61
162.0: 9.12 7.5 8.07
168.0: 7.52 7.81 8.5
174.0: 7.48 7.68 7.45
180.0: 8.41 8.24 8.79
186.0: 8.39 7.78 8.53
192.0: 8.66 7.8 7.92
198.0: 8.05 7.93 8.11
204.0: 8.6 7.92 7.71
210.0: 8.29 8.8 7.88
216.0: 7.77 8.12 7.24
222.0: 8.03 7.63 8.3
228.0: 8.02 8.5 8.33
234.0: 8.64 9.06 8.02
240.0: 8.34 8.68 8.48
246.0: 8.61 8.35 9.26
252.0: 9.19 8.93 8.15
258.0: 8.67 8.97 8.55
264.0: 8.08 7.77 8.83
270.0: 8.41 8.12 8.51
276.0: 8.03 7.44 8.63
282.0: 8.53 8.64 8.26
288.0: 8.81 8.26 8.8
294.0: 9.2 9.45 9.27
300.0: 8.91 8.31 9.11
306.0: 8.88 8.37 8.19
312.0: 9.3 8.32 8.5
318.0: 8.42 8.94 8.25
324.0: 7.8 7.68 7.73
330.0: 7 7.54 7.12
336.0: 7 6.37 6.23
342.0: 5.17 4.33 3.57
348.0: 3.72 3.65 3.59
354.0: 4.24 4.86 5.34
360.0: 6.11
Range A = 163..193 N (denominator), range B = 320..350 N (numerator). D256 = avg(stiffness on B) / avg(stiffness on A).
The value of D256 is 0.79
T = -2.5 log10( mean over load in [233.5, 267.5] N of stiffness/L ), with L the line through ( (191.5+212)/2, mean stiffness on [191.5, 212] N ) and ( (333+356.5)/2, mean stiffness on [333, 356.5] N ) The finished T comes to -0.21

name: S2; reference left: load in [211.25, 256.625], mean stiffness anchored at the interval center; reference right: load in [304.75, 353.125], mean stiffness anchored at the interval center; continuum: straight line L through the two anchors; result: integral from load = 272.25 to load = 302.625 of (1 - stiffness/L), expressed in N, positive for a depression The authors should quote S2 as -4.3 N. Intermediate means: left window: 8.36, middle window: 8.6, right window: 6.91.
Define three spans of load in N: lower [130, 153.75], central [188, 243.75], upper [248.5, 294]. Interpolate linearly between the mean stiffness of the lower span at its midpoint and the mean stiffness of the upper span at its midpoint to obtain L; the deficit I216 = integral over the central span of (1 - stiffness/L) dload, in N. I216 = 1.7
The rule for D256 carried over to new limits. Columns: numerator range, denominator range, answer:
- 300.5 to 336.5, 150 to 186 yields 1.02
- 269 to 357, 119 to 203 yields 0.92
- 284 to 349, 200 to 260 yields 0.93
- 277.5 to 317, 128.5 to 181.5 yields 1.07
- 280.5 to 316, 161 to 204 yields 1.08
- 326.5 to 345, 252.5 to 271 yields 0.77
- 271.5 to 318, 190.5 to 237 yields 1.06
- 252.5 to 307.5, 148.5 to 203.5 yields 1.07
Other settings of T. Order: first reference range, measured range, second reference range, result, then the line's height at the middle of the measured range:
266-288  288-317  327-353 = -0.21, 7.24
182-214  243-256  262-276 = -0.06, 8.27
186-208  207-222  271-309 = 0.03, 8.21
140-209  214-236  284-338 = 0.01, 8.18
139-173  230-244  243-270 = 0.00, 8.51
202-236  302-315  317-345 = -0.18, 7.32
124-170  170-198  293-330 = 0.02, 8.29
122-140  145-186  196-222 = 0.03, 8.25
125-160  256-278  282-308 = 0.05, 8.7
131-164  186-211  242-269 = 0.04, 8.42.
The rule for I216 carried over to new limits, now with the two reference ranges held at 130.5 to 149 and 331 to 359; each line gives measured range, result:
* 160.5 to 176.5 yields 0.0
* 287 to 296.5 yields -4.5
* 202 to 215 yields -1.5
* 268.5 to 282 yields -4.2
